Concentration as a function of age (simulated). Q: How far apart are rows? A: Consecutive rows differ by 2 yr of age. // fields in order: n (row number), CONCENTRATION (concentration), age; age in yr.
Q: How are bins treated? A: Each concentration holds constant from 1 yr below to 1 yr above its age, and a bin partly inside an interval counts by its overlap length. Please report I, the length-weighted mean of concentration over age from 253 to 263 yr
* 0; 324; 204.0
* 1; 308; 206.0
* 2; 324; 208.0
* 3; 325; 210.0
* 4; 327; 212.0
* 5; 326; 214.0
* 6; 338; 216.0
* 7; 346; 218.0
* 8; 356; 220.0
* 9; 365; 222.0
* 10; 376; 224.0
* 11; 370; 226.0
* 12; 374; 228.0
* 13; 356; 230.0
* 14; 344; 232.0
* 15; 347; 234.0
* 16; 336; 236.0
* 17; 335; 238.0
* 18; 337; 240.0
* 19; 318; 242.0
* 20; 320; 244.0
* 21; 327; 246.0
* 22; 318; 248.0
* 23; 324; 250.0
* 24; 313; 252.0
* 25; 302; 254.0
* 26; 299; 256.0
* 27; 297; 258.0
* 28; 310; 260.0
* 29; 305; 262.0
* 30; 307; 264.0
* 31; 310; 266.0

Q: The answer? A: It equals 303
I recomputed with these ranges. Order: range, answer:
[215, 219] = 342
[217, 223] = 356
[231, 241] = 340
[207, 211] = 324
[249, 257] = 310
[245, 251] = 323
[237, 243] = 330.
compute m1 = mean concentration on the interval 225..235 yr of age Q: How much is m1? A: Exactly 358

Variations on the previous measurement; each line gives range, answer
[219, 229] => 368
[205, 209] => 316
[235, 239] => 336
